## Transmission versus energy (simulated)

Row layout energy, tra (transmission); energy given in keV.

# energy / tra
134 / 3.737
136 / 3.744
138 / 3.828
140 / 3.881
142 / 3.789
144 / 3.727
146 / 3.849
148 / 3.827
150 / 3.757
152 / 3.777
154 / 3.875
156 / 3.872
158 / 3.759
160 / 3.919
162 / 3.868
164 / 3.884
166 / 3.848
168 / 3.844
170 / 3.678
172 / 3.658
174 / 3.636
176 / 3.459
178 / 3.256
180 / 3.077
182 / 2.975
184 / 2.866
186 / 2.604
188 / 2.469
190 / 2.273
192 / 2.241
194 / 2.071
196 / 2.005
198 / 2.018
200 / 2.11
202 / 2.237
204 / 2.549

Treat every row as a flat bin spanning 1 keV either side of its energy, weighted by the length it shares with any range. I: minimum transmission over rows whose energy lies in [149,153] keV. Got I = 3.757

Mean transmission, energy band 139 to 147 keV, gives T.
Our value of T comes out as 3.81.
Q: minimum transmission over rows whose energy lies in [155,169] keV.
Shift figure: 3.759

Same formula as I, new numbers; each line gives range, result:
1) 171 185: 2.866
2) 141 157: 3.727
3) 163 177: 3.459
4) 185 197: 2.005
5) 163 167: 3.848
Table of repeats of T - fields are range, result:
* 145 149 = 3.84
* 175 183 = 3.19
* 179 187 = 2.88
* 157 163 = 3.85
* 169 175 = 3.66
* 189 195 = 2.2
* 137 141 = 3.85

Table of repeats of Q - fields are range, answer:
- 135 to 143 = 3.744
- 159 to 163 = 3.868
